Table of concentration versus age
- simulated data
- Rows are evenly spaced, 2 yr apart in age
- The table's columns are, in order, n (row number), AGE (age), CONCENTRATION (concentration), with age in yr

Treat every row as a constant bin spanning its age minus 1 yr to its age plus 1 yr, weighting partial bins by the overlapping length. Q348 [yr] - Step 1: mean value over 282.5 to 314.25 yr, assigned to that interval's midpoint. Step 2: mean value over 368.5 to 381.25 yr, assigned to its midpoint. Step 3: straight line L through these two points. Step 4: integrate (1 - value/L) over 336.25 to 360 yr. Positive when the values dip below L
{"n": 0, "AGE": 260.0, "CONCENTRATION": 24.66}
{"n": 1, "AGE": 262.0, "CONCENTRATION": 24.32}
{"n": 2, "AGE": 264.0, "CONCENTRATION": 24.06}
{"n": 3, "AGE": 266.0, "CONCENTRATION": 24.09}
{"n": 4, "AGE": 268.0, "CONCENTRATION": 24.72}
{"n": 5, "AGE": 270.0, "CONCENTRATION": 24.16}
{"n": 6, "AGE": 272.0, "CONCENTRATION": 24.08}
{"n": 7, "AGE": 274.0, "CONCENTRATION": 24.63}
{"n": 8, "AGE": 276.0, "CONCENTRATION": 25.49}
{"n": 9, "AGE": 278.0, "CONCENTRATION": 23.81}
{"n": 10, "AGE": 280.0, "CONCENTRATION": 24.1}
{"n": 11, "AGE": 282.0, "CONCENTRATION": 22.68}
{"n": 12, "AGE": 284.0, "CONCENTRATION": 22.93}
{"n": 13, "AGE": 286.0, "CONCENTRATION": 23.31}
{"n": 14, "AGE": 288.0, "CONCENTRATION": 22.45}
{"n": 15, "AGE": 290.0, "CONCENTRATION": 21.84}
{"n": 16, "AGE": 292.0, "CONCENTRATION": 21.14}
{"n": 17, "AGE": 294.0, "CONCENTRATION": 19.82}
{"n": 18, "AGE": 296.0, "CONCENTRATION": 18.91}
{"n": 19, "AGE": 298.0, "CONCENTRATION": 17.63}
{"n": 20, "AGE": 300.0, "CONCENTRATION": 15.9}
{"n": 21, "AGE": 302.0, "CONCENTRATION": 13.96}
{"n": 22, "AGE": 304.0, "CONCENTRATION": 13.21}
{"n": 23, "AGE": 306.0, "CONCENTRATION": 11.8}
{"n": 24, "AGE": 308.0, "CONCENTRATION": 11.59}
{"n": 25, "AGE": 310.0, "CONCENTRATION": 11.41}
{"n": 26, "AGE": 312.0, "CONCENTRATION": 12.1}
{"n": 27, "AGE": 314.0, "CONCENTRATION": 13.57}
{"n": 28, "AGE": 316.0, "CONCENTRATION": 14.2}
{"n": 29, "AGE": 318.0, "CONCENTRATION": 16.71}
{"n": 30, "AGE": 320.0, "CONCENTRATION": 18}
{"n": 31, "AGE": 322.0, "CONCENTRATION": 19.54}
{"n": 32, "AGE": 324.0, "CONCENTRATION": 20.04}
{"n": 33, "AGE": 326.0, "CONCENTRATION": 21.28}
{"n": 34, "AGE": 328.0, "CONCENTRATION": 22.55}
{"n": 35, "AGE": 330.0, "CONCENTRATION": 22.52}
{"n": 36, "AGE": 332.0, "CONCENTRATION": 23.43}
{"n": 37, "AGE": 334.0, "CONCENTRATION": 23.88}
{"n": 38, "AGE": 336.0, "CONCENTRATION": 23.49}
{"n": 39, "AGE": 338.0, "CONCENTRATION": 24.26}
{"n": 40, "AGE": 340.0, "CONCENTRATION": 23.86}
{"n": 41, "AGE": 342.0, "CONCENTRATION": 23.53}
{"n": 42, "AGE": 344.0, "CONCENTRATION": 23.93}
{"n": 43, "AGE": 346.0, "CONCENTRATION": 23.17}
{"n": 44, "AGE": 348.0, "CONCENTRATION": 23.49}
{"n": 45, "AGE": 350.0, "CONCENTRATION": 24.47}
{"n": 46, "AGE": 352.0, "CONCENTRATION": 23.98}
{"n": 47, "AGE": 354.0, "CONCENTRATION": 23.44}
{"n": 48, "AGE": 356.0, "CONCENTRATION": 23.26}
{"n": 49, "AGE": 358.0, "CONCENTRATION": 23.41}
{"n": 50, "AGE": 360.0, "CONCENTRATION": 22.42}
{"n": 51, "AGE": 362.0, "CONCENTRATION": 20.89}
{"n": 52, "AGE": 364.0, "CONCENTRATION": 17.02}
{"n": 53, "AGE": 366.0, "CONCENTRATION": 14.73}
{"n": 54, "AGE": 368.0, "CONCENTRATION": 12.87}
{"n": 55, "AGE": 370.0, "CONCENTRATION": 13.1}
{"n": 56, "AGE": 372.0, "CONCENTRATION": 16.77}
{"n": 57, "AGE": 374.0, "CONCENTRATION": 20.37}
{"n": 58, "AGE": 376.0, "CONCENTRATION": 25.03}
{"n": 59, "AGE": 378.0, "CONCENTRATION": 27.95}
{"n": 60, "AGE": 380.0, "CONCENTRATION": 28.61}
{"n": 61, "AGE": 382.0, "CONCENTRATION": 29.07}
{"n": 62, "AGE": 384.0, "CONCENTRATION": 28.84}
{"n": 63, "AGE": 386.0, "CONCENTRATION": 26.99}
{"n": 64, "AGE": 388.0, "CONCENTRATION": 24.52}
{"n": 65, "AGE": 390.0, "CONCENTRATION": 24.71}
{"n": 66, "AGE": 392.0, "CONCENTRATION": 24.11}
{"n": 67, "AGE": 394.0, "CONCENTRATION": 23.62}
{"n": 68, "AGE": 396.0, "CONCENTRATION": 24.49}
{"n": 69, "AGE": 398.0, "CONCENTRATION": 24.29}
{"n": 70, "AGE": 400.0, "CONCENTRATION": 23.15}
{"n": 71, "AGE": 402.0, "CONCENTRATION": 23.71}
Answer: -4.15 yr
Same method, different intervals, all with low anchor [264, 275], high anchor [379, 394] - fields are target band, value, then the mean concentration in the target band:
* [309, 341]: 7.50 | 19.4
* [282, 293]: 1.02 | 22.4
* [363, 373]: 4.30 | 14.9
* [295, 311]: 6.82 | 14.3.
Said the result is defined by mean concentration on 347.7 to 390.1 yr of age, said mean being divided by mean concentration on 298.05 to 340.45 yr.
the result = 1.26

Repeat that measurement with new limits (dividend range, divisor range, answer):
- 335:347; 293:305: 1.43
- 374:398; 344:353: 1.09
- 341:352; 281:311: 1.33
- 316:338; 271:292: 0.90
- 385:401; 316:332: 1.23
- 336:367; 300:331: 1.39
